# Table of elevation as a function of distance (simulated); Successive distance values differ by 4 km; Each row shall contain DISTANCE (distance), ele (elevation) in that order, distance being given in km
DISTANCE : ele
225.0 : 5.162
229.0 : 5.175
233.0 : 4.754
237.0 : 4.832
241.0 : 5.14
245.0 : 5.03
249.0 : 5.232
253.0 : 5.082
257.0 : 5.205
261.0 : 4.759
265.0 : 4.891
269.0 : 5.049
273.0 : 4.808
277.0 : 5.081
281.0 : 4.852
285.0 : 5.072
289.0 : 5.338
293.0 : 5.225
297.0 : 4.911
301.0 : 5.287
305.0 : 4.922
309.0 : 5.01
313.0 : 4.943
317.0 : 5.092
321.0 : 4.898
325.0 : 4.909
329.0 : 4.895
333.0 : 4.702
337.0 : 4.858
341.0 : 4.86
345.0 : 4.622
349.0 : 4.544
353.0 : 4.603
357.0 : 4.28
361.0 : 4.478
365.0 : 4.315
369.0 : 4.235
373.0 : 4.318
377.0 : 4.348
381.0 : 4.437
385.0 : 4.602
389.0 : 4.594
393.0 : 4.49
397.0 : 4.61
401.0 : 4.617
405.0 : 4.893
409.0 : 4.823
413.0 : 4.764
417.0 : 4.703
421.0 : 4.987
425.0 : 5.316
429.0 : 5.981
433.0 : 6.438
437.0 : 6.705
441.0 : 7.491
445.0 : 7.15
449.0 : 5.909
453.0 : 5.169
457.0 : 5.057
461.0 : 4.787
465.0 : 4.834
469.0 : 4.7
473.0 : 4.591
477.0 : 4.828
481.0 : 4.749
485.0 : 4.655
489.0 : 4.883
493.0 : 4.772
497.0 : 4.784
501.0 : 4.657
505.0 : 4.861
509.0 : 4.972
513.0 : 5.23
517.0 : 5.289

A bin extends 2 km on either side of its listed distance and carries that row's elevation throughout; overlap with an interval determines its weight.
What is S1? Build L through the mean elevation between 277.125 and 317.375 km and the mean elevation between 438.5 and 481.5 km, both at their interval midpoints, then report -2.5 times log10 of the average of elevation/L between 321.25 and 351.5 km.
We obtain 0.082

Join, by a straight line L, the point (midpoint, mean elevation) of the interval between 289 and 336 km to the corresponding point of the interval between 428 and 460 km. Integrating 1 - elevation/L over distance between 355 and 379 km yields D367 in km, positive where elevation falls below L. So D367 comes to 5.1 km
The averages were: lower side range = 4.99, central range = 4.33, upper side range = 6.2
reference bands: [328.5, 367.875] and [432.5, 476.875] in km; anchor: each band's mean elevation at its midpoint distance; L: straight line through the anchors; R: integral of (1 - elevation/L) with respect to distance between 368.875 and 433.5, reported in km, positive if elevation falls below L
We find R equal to 4.0 km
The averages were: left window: 4.6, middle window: 4.81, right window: 5.65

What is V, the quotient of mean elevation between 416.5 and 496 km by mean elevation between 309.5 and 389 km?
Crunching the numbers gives 1.2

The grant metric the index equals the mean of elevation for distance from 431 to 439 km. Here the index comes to 6.57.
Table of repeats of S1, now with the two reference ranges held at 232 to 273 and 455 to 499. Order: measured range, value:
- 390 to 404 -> 0.060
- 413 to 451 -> -0.238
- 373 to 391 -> 0.093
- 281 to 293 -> -0.040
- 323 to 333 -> 0.014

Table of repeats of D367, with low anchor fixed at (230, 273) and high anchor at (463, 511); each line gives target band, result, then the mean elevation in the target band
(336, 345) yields 0.2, 4.81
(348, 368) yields 1.9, 4.43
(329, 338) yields 0.2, 4.8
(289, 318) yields -0.8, 5.07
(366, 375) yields 1.1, 4.28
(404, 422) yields 0.1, 4.82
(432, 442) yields -4.2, 6.86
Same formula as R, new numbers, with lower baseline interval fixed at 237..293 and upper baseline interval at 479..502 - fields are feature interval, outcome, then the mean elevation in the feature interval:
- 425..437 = -3.3 km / 6.14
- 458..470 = 0.0 km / 4.8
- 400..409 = 0.1 km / 4.79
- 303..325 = 0.0 km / 4.97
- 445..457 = -2.3 km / 5.73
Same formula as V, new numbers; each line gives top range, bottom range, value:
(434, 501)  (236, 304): 1.05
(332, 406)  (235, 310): 0.90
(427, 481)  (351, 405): 1.26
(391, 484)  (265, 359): 1.08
